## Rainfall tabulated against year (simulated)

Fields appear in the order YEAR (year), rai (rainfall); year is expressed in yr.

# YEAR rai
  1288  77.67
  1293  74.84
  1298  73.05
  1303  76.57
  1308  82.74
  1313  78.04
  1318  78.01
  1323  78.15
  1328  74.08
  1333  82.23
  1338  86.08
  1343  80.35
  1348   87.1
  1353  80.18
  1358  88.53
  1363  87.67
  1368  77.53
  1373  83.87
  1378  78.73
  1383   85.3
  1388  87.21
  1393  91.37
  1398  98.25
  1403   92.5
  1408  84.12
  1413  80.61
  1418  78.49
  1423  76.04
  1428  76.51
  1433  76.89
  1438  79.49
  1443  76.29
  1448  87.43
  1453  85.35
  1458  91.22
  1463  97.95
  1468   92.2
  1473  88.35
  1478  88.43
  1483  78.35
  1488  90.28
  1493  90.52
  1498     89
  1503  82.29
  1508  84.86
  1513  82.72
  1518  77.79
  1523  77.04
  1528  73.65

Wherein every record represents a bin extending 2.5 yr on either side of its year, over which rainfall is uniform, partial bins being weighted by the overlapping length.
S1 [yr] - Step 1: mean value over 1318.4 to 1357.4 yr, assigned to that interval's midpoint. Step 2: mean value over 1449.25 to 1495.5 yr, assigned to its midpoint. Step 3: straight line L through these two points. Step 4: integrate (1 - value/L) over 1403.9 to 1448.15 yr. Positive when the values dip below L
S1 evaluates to 3.5 yr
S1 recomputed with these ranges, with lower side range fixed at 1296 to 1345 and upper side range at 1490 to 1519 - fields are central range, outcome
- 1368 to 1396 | -1.33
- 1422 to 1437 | 1.04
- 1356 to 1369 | -0.79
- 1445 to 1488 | -2.50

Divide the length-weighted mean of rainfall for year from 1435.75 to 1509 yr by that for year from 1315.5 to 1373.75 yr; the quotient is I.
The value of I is 1.1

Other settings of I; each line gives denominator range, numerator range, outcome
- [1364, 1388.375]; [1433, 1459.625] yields 1.01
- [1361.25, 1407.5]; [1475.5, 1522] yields 0.98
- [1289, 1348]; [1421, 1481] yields 1.07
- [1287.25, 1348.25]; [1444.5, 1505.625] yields 1.12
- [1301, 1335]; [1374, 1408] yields 1.12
